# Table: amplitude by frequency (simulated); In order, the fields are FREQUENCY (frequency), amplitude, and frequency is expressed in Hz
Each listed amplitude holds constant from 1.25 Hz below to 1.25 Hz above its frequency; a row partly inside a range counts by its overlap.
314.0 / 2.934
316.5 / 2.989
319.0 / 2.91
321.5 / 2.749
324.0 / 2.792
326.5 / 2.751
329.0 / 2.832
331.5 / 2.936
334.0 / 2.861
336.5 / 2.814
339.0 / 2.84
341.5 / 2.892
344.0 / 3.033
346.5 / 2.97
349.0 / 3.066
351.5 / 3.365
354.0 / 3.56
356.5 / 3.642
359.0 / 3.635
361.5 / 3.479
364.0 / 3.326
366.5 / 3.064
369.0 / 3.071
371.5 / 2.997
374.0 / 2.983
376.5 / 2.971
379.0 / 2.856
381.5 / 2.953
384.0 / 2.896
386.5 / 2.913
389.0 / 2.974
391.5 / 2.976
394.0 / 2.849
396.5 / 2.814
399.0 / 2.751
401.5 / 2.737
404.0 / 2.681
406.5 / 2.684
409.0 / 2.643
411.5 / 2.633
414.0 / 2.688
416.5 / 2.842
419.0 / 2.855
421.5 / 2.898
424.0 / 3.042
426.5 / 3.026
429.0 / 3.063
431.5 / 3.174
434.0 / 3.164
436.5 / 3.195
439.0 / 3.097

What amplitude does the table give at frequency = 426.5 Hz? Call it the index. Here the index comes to 3.026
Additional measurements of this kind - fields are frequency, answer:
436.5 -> 3.195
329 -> 2.832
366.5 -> 3.064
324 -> 2.792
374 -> 2.983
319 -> 2.91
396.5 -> 2.814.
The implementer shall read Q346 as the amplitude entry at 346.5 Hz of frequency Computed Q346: 2.97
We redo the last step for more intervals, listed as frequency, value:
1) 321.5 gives 2.749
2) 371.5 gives 2.997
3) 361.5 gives 3.479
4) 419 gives 2.855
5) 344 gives 3.033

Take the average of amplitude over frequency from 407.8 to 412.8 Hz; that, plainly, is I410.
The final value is 2.64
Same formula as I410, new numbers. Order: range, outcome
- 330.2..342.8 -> 2.87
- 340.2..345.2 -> 2.96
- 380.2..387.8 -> 2.92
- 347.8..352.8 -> 3.22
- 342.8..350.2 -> 3.02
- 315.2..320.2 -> 2.95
